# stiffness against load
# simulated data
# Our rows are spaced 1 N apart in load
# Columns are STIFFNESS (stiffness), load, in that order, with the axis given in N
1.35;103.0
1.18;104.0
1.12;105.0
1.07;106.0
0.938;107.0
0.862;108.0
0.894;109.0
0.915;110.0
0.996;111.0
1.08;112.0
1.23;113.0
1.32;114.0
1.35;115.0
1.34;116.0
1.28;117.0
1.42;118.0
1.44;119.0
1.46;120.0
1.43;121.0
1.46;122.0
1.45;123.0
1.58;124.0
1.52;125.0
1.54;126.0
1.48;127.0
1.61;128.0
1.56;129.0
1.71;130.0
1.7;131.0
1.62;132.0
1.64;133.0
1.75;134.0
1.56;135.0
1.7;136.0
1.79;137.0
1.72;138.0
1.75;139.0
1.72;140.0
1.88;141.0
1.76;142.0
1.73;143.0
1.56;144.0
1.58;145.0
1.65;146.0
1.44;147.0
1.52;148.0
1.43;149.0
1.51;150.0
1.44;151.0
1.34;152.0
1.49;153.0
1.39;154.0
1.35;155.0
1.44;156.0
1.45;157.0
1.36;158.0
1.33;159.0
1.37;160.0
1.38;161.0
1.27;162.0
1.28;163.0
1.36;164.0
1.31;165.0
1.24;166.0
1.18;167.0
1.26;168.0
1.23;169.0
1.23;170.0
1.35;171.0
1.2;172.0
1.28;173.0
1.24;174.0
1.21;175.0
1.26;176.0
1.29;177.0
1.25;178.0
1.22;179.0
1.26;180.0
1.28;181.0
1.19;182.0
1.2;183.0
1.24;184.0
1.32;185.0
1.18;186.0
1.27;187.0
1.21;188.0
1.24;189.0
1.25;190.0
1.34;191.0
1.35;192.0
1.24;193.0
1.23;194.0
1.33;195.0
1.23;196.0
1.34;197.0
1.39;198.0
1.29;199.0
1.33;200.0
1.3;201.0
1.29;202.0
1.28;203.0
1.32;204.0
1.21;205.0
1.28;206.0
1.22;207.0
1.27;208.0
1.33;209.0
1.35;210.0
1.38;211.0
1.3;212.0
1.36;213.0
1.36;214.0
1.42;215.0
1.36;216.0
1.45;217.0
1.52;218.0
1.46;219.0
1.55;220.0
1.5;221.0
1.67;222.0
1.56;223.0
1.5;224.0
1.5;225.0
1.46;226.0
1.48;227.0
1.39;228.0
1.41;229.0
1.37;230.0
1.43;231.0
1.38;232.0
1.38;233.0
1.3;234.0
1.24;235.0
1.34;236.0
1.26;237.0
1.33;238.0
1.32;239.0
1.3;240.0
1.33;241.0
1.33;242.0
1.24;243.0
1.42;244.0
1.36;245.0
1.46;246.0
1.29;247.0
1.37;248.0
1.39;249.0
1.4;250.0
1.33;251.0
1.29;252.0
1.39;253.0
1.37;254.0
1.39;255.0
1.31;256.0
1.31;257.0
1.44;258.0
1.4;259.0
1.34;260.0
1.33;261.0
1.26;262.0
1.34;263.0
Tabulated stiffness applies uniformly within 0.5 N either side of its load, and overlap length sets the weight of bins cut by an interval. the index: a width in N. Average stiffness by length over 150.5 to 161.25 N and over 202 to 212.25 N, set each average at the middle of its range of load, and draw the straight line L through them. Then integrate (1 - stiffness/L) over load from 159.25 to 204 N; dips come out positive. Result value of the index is 2.34 N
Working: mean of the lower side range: 1.39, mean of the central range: 1.27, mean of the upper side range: 1.29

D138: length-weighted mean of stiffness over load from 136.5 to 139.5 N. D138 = 1.75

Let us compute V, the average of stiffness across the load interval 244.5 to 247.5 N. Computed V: 1.37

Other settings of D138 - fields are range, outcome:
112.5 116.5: 1.31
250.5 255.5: 1.35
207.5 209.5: 1.3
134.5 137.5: 1.68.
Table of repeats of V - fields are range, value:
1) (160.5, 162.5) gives 1.32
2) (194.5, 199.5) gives 1.32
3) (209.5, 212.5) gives 1.34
